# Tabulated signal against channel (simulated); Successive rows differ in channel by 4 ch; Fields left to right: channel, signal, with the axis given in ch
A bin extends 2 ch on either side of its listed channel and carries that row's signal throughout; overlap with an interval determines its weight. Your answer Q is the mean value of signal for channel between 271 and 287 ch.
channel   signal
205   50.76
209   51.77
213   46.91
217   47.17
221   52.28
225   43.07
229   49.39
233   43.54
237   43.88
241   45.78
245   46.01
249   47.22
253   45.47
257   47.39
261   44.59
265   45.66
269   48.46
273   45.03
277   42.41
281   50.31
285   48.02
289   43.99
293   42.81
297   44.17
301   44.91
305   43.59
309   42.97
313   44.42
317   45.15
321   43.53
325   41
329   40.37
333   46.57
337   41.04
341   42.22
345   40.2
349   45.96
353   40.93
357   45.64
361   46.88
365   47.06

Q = 46.4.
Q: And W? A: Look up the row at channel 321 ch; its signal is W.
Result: 43.53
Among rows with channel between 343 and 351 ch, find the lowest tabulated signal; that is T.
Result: 40.2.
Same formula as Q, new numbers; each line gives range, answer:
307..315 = 43.7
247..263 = 46.2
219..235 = 47.1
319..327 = 42.3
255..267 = 45.9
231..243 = 44.4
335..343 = 41.6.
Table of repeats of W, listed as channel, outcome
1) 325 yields 41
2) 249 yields 47.22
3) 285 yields 48.02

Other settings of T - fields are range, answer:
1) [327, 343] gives 40.37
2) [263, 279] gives 42.41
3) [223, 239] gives 43.07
